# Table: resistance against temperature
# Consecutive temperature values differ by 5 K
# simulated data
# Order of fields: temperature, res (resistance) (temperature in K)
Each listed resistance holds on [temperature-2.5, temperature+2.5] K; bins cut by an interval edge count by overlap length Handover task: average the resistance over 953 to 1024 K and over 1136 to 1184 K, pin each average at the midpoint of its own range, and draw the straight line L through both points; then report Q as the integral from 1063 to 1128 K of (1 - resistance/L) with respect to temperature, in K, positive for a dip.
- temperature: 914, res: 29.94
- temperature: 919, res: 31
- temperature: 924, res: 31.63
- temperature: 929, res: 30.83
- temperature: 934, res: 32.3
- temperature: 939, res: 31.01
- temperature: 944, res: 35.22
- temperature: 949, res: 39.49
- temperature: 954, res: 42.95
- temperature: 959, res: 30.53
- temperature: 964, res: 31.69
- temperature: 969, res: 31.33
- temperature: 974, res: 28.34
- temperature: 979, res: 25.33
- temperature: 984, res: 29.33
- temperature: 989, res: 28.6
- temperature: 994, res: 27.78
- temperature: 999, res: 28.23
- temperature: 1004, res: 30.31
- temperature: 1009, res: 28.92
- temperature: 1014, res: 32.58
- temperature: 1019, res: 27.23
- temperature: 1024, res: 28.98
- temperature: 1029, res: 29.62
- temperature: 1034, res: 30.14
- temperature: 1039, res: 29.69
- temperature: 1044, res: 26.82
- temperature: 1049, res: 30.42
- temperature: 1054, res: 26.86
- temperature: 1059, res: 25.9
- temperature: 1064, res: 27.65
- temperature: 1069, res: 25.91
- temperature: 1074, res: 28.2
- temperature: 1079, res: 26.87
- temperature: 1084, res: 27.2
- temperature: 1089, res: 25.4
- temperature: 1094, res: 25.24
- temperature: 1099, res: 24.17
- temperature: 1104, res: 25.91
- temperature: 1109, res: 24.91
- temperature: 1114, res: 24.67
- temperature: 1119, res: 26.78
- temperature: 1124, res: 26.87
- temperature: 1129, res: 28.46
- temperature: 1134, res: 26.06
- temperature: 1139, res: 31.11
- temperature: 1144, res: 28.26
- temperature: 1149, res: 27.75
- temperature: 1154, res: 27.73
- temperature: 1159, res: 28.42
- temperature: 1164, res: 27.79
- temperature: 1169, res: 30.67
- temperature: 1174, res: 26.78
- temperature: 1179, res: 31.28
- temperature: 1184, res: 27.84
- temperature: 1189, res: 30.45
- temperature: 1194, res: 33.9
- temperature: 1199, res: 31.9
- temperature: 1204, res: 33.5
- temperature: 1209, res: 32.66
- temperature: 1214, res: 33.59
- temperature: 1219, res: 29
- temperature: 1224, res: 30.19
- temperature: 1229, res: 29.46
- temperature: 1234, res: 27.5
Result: 6.8 K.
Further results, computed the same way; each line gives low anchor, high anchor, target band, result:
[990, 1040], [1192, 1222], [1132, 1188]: 5.36 K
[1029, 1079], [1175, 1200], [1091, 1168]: 6.69 K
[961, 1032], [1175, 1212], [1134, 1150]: 1.13 K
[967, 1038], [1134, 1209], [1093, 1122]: 4.12 K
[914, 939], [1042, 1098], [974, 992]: 1.03 K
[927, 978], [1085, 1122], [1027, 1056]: -0.37 K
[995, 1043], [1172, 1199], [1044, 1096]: 4.70 K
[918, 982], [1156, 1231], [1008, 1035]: 1.94 K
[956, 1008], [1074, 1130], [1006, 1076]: -2.02 K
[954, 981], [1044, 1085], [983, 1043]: -0.15 K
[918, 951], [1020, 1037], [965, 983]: 1.62 K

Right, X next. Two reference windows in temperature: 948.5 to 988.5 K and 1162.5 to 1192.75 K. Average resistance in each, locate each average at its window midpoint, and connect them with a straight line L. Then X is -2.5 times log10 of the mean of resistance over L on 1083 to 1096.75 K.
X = 0.18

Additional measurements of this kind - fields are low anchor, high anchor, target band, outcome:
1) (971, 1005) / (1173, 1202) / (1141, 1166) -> 0.08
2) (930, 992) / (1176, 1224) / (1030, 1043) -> 0.08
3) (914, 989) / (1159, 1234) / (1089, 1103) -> 0.24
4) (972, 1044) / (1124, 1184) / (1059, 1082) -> 0.07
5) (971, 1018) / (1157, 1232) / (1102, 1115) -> 0.18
